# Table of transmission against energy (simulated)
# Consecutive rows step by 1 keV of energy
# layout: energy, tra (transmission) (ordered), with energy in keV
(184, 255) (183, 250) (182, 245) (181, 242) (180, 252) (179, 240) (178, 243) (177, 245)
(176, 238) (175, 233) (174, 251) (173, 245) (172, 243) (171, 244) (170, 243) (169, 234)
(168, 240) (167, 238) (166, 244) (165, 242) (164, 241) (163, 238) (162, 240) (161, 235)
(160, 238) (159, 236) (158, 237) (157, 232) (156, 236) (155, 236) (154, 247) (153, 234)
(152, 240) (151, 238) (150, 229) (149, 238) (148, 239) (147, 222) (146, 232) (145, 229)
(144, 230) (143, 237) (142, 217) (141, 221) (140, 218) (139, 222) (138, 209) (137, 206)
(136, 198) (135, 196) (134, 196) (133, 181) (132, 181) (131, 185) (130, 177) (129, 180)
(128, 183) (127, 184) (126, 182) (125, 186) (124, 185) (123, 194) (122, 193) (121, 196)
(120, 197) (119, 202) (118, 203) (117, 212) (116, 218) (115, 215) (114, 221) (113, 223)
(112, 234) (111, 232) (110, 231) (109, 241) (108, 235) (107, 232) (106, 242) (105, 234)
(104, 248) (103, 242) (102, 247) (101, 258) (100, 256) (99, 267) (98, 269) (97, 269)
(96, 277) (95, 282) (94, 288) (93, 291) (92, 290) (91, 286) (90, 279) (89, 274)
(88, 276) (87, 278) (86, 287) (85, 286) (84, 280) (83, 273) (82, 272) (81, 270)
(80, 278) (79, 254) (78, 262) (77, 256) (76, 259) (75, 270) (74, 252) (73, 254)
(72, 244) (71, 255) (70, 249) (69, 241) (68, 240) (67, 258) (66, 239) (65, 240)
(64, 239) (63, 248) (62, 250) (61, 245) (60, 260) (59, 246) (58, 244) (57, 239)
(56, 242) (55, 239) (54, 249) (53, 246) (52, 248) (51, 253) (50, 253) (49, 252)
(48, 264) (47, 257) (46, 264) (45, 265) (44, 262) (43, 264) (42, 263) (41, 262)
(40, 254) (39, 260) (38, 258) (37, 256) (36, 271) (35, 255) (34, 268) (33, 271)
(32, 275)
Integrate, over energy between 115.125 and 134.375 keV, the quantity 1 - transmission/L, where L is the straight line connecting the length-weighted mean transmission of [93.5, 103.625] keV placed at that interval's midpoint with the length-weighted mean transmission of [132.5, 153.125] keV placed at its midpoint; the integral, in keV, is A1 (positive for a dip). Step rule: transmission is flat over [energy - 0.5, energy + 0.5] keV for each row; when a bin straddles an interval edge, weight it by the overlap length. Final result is 3.8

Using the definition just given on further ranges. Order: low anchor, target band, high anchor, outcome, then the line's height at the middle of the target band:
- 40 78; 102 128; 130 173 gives 2.4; 237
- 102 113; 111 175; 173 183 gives 5.5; 240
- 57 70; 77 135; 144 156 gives 0.9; 240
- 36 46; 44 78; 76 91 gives 2.1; 267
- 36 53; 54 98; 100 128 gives -4.1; 240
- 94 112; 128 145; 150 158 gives 2.7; 242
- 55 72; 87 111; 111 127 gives -4.6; 219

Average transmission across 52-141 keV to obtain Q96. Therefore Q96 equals 238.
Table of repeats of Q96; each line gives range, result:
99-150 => 215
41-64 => 252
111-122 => 212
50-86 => 254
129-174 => 226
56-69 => 245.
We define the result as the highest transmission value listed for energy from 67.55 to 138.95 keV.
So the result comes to 291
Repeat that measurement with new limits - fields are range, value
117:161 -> 247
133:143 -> 237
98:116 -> 269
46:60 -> 264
